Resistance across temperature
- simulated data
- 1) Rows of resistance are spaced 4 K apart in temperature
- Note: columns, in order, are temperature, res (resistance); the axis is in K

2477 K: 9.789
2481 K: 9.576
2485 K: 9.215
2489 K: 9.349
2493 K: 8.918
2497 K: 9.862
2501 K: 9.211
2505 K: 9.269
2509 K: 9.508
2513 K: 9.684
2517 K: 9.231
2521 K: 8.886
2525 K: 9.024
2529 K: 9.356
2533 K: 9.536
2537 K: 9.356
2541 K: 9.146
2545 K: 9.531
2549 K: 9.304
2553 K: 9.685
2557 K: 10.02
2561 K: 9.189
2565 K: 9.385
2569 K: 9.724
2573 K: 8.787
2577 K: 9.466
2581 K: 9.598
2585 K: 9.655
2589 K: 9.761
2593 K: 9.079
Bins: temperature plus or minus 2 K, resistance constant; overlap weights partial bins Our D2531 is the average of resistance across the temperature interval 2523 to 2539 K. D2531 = 9.32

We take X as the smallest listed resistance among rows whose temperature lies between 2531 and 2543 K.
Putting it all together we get 9.146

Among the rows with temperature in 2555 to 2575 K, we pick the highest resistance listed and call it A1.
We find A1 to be 10.02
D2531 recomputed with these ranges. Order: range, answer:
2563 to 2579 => 9.34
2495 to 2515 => 9.51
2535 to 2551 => 9.33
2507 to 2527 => 9.27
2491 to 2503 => 9.33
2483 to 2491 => 9.28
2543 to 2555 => 9.51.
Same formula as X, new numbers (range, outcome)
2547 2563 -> 9.189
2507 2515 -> 9.508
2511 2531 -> 8.886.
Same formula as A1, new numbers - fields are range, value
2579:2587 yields 9.655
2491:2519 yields 9.862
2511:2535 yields 9.684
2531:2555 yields 9.685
